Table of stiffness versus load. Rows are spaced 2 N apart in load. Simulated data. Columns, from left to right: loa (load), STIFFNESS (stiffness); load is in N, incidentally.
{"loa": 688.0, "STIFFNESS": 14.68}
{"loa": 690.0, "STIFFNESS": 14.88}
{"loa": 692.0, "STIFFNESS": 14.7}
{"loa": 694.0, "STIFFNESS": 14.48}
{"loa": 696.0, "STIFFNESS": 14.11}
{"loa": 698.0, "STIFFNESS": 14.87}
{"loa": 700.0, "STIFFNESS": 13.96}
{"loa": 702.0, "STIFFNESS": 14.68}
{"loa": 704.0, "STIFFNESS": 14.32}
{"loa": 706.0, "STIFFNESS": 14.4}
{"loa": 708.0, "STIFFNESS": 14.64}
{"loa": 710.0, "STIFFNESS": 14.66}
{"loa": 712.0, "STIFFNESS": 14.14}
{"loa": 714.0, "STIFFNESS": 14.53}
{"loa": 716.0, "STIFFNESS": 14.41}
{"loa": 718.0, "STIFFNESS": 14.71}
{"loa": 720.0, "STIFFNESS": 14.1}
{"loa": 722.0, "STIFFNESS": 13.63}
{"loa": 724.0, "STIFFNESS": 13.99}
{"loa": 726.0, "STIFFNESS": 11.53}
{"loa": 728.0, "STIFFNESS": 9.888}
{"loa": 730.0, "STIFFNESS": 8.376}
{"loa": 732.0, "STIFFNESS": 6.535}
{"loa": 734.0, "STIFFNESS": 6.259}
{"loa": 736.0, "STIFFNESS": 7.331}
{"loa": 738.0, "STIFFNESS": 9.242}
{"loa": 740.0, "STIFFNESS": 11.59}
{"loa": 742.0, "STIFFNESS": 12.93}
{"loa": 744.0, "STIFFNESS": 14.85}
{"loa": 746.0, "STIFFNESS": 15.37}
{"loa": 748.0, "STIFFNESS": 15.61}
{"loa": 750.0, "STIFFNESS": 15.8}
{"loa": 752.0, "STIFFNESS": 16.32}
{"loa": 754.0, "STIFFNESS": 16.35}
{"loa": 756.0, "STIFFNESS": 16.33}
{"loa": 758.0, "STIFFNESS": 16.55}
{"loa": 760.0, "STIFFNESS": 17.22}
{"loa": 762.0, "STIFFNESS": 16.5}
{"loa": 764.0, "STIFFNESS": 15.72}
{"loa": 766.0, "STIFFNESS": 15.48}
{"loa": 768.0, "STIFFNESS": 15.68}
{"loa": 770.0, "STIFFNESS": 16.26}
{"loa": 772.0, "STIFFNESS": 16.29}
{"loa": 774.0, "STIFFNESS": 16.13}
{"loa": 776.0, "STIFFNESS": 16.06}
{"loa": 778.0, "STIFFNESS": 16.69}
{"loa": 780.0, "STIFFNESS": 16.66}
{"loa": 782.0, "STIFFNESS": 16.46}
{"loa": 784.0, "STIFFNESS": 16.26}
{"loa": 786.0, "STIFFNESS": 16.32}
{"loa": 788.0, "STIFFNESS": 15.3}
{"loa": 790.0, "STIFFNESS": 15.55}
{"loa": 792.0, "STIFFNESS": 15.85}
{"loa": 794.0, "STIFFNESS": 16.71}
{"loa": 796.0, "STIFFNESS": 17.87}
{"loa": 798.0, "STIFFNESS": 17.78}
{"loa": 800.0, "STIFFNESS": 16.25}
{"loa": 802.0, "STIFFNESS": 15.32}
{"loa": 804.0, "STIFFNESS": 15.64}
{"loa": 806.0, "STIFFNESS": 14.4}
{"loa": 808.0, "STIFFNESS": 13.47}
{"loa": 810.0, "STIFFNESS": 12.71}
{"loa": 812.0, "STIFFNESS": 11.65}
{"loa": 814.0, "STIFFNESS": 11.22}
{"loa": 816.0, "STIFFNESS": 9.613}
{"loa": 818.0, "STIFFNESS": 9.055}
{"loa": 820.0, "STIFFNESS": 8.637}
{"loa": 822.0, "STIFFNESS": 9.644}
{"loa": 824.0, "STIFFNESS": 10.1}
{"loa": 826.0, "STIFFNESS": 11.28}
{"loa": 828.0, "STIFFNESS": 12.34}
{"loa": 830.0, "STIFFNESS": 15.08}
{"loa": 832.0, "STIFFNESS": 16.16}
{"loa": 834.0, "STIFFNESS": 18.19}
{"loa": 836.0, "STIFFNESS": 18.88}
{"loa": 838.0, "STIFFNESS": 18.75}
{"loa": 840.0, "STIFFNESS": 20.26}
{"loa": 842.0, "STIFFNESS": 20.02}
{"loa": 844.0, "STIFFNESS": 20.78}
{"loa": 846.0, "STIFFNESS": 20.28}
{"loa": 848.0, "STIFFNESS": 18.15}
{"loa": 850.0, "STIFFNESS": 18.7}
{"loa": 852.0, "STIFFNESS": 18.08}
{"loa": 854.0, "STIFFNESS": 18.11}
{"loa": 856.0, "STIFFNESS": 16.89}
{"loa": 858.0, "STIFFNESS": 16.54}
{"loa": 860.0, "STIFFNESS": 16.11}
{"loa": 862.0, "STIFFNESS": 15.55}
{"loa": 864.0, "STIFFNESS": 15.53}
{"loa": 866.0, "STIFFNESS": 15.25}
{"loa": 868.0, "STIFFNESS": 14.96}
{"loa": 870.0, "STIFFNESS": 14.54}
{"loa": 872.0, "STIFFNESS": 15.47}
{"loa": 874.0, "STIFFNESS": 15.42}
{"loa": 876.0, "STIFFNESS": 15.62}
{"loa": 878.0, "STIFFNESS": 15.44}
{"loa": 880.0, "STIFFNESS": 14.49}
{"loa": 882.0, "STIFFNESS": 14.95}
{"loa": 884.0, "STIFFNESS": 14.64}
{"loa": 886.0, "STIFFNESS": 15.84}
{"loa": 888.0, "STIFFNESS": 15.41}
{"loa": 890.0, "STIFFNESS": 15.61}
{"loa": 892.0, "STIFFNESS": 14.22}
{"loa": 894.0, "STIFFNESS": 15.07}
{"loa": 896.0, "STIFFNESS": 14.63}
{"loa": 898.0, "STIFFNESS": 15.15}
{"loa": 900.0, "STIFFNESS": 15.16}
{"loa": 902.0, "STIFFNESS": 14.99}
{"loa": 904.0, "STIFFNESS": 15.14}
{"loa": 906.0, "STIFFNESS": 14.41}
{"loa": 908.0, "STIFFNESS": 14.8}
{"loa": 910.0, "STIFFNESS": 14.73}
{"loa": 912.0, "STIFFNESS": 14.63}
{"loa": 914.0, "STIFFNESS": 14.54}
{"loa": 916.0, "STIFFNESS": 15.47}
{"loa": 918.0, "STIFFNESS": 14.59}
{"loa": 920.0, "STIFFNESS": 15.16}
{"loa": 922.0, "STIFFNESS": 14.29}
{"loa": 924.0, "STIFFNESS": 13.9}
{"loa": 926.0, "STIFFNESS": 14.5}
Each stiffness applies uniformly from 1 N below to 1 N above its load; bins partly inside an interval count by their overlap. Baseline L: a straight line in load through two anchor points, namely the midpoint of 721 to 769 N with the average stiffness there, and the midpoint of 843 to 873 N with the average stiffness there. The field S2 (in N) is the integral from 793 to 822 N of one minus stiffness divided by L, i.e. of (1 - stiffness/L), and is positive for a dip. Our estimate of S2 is 3.5 N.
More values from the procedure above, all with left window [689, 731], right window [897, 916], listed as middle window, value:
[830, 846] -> -4.81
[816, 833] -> 3.53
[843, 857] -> -4.00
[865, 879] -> -0.54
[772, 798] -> -4.01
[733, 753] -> 2.04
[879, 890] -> -0.27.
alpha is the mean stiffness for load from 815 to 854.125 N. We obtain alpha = 15.5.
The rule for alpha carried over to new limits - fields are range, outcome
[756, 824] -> 14.8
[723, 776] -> 13.7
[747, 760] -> 16.2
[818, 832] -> 11.4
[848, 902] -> 15.7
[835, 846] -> 19.8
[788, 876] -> 15.4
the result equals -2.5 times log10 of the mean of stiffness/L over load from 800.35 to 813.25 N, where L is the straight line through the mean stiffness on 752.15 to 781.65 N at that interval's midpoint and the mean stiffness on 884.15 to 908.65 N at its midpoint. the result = 0.14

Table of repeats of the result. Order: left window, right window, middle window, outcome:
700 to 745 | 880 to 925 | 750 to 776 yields -0.247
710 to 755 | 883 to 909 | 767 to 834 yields -0.065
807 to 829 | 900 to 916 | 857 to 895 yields -0.144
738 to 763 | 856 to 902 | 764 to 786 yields -0.067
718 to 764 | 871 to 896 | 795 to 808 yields -0.147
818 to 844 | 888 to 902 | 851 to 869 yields -0.095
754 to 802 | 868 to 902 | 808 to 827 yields 0.439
